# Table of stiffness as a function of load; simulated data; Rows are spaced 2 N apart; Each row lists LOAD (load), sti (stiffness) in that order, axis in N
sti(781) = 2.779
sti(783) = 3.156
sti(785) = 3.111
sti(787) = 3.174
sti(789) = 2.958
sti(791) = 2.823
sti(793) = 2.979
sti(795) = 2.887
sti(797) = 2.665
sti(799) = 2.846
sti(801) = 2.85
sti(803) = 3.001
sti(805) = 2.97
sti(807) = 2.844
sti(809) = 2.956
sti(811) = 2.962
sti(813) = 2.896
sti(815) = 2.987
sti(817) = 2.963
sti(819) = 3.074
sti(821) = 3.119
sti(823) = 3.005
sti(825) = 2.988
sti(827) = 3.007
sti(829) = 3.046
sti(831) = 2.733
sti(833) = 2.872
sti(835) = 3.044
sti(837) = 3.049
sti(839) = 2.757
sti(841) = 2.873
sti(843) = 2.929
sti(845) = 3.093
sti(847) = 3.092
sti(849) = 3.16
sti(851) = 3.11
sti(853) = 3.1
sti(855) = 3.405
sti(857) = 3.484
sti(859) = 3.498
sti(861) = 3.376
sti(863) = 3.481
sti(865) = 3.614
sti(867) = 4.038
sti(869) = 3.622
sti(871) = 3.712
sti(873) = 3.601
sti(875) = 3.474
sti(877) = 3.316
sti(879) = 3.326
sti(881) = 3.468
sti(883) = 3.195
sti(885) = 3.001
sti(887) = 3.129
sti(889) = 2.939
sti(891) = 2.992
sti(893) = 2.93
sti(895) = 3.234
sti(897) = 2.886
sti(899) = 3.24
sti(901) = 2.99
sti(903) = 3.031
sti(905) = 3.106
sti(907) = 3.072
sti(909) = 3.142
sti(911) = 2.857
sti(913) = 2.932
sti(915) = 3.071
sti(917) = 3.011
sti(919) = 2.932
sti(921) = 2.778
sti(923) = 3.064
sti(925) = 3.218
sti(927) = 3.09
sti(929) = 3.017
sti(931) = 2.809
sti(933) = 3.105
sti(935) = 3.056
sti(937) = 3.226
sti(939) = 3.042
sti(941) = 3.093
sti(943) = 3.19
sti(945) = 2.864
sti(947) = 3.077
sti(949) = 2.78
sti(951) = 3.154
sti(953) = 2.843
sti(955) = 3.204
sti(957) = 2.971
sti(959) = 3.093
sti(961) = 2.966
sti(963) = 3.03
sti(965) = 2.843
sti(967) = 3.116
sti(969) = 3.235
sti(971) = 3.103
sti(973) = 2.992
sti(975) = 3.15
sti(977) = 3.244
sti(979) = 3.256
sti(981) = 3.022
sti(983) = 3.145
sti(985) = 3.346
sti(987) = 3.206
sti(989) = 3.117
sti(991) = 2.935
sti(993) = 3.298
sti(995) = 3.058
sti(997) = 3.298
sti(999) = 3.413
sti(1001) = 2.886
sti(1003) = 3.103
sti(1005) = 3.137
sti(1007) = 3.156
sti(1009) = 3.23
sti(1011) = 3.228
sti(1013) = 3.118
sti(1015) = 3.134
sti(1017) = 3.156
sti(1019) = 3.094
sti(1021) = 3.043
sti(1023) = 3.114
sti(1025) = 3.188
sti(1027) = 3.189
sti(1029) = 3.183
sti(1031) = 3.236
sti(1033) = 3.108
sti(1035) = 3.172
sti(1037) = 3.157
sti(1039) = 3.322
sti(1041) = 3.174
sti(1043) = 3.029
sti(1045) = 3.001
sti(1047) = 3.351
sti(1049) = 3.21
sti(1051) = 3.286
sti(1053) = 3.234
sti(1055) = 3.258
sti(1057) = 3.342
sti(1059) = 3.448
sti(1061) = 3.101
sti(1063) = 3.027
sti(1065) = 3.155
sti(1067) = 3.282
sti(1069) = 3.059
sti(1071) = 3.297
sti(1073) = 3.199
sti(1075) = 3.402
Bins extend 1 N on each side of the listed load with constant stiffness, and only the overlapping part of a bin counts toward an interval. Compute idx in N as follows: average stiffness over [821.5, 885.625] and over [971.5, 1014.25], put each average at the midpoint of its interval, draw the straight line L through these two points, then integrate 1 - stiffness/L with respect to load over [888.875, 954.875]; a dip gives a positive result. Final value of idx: 3.5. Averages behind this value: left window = 3.23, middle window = 3.03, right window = 3.16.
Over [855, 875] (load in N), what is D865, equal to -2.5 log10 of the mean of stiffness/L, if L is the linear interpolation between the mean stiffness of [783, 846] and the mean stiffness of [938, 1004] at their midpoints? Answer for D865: -0.19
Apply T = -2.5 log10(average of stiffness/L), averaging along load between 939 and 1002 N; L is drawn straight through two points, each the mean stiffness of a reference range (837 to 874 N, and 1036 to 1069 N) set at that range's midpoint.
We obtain 0.06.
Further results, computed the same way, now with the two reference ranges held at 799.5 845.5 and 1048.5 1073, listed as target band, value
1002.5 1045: 0.010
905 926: 0.017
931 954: 0.022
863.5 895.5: -0.114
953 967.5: 0.033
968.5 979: -0.009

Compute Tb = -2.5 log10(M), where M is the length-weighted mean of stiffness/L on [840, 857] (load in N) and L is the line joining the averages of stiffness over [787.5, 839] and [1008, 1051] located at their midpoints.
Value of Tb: -0.05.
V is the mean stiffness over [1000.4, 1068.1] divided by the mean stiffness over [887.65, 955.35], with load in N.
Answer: 1.0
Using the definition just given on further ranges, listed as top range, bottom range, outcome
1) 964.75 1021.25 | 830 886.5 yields 0.96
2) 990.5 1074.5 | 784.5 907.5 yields 1.02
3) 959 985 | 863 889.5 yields 0.90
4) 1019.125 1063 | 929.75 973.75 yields 1.05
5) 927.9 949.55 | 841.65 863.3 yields 0.94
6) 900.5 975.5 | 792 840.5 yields 1.03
